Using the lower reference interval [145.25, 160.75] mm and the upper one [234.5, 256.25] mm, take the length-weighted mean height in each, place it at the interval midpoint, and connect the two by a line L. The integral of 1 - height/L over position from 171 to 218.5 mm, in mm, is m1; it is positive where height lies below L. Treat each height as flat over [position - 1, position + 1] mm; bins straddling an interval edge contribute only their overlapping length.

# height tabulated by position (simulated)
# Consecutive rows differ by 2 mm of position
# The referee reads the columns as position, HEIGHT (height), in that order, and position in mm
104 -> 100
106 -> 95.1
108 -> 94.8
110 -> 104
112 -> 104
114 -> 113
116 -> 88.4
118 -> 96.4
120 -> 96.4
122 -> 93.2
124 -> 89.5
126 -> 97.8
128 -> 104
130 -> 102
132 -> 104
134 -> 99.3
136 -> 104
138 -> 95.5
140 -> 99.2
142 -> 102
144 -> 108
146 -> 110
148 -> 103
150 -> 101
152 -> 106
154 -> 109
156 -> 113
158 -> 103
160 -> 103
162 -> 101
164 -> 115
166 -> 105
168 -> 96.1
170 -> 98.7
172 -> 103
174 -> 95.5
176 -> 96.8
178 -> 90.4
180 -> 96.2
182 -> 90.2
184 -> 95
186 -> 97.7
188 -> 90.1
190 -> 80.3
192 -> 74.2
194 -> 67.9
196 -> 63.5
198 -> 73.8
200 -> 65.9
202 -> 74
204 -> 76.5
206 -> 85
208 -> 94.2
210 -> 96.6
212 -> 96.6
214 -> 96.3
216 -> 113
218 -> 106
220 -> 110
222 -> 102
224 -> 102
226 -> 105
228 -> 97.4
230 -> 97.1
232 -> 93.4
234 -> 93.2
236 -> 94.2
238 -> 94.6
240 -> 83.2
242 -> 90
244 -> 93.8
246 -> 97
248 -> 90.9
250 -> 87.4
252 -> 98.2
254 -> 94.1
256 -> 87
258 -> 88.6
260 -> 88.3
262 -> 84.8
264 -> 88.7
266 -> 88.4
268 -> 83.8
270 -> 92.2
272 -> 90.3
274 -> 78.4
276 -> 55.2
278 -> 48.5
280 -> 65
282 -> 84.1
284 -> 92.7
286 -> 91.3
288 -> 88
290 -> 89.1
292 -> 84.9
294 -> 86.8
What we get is 5.50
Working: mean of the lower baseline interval 106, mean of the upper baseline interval 92.1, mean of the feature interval 88.1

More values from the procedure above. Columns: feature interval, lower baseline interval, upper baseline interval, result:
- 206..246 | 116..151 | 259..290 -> -4.35 mm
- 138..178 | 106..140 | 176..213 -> -4.95 mm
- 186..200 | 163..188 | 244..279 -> 2.86 mm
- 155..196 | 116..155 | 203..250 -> 1.59 mm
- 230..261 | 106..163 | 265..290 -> -2.49 mm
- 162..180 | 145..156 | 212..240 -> 0.81 mm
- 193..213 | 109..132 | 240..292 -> 2.60 mm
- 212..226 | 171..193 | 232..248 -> -1.86 mm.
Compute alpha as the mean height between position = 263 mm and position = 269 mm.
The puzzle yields 87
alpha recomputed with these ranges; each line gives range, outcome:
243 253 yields 93.5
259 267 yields 87.6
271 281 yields 67.5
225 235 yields 97.2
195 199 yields 68.7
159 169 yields 104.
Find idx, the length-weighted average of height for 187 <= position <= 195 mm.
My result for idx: 78.1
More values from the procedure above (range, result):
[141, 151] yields 105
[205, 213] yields 93.1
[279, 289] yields 84.2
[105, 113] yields 99.5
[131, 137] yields 102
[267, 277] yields 80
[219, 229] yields 103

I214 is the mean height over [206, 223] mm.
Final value 101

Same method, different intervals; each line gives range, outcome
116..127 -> 94.1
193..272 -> 90.6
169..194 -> 91.4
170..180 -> 96.6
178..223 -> 88.5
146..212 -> 92.8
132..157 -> 104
